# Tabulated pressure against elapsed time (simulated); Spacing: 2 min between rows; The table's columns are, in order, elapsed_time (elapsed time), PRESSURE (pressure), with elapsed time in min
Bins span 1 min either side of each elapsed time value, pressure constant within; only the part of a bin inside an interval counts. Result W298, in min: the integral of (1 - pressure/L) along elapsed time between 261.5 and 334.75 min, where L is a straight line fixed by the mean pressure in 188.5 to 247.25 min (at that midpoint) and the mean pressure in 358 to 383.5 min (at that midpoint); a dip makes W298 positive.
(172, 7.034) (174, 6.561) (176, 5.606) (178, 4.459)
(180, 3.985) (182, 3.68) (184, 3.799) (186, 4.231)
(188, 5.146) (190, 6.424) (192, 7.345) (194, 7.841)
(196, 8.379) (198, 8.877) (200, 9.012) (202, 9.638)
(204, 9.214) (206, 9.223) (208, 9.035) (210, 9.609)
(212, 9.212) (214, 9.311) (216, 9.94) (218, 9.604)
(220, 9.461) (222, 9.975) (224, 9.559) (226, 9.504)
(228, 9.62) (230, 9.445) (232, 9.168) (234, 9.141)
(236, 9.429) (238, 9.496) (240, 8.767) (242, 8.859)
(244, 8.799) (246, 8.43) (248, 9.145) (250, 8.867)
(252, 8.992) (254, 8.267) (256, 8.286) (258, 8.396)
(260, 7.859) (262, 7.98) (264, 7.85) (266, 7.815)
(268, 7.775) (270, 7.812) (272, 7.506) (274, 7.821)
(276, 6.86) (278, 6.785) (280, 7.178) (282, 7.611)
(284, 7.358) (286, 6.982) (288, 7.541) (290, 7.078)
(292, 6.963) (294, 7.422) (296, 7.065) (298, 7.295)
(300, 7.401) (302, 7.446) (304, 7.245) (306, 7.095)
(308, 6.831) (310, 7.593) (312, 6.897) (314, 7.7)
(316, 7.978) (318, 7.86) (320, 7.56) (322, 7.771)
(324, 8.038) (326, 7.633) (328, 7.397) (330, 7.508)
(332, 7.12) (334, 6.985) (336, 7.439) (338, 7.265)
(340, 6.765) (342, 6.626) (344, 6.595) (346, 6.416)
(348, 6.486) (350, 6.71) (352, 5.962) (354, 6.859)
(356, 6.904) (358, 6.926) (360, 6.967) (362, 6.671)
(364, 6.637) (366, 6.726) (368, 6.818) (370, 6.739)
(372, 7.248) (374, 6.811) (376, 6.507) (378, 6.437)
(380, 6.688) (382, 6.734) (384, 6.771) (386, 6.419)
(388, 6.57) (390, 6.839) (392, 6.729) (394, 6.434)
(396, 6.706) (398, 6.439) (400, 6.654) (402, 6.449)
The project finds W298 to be 3.7 min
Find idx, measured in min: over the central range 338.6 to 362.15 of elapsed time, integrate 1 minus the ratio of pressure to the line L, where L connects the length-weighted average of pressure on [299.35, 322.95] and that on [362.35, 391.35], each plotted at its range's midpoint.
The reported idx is 1.1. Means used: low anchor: 7.45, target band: 6.67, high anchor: 6.71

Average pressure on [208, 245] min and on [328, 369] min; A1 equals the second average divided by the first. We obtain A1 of 0.73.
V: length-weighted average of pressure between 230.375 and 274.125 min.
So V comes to 8.5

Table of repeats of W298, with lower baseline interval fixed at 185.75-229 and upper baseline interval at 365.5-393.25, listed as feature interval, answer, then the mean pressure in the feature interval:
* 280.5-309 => 1.7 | 7.24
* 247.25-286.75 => 0.9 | 7.85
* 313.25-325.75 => -0.7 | 7.81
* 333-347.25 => 0.6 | 6.86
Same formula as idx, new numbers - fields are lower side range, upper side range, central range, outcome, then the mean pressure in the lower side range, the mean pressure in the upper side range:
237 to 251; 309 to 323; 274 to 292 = 2.2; 8.91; 7.62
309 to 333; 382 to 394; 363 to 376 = 0.2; 7.59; 6.65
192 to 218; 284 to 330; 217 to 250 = -2.6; 9.06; 7.4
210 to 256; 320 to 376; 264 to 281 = 2.0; 9.21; 6.97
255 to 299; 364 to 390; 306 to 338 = -1.4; 7.51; 6.71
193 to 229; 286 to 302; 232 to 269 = -1.2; 9.28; 7.25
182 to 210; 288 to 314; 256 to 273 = -1.3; 7.49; 7.23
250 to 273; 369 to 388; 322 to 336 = -0.4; 8.08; 6.7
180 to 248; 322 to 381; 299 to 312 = 0.3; 8.4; 6.91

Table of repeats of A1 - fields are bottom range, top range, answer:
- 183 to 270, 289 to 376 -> 0.83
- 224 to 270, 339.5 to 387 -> 0.77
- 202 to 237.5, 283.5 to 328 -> 0.78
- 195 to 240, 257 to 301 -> 0.80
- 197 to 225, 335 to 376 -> 0.72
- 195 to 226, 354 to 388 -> 0.72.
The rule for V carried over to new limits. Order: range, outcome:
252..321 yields 7.52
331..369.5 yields 6.78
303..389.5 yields 7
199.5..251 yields 9.29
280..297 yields 7.25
